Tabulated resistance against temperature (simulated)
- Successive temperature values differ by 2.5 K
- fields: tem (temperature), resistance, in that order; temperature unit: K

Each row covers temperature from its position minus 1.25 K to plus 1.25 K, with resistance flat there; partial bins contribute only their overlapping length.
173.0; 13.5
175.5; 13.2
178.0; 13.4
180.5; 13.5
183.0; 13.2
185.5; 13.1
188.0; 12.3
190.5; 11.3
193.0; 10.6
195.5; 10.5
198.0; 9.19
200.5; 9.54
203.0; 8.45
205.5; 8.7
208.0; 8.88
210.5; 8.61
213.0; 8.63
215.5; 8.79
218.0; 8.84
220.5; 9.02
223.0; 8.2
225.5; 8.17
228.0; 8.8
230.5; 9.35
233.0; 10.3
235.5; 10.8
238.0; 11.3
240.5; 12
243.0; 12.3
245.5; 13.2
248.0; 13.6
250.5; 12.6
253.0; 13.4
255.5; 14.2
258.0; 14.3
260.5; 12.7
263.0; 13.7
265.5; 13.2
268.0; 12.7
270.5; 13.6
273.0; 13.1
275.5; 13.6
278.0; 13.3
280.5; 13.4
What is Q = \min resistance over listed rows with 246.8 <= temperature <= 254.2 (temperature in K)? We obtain 12.6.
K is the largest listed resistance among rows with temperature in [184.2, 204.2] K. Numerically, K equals 13.1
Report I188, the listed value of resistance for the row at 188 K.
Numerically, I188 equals 12.3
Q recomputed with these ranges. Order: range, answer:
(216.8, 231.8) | 8.17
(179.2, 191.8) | 11.3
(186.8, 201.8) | 9.19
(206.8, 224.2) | 8.2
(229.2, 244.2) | 9.35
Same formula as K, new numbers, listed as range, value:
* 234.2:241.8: 12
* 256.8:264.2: 14.3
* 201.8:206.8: 8.7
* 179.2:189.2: 13.5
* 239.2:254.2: 13.6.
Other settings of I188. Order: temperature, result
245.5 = 13.2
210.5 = 8.61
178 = 13.4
